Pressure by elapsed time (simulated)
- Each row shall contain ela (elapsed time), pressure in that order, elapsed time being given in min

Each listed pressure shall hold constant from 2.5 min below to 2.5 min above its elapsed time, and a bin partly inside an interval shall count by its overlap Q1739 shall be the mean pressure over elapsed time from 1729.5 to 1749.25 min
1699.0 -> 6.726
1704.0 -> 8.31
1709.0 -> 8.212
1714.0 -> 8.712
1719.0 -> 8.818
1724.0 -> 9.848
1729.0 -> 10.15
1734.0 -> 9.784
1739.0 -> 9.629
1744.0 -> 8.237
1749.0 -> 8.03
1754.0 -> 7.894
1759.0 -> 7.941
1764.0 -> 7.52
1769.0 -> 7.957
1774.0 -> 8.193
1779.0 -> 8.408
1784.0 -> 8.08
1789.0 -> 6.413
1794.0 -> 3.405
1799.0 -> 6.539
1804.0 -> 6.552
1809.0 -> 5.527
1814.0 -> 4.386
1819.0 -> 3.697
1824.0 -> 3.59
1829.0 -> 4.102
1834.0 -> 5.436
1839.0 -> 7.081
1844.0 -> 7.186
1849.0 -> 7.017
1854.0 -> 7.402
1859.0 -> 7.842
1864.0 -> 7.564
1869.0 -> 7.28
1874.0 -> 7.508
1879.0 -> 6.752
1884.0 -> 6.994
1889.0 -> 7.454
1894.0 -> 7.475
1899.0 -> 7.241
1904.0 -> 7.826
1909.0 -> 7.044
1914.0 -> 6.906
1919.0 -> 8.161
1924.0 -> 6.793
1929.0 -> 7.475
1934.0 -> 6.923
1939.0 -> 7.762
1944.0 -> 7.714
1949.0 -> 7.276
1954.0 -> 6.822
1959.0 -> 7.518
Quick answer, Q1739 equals 9.15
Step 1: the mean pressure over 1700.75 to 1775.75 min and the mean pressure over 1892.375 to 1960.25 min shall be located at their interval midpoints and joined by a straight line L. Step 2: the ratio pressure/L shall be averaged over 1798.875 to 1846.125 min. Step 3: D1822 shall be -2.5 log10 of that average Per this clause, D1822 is 0.44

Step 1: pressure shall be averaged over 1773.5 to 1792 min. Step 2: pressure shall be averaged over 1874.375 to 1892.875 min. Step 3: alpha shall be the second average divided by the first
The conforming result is 0.94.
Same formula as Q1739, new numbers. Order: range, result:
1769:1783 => 8.22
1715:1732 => 9.53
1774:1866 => 6.17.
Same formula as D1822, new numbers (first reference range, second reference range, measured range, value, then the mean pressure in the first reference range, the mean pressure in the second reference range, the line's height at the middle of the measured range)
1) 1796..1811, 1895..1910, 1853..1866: -0.12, 6.14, 7.41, 6.86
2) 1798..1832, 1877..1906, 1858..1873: -0.17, 4.85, 7.29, 6.46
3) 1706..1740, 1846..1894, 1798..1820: 0.45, 9.28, 7.32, 8.13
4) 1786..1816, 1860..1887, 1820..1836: 0.40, 5.53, 7.26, 6.17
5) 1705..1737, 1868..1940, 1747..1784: 0.10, 9.22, 7.3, 8.75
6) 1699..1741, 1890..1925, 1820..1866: 0.26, 9.03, 7.38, 7.95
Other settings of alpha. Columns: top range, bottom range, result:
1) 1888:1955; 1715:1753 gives 0.80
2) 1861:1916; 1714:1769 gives 0.83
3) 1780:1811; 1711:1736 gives 0.66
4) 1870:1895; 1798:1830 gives 1.48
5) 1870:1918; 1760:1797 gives 1.02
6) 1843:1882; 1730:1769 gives 0.86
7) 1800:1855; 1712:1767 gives 0.64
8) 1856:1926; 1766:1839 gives 1.24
